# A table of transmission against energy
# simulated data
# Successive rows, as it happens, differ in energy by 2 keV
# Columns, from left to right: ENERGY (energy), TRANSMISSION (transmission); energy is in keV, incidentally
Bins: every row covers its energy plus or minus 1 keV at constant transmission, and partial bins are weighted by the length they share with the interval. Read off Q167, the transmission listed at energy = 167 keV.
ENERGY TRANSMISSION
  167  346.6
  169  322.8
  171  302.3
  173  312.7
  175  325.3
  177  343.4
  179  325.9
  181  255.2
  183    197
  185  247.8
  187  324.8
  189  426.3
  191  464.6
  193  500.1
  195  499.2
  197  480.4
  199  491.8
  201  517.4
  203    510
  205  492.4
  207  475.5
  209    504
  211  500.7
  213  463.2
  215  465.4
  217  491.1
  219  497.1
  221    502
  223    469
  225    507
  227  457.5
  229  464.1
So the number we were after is 346.6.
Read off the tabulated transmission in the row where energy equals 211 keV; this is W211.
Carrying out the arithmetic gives 500.7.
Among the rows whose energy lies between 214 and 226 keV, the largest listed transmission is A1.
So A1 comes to 507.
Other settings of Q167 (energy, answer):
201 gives 517.4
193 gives 500.1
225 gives 507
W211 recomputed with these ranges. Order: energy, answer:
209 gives 504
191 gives 464.6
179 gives 325.9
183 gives 197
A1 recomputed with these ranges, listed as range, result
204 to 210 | 504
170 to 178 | 343.4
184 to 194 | 500.1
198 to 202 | 517.4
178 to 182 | 325.9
